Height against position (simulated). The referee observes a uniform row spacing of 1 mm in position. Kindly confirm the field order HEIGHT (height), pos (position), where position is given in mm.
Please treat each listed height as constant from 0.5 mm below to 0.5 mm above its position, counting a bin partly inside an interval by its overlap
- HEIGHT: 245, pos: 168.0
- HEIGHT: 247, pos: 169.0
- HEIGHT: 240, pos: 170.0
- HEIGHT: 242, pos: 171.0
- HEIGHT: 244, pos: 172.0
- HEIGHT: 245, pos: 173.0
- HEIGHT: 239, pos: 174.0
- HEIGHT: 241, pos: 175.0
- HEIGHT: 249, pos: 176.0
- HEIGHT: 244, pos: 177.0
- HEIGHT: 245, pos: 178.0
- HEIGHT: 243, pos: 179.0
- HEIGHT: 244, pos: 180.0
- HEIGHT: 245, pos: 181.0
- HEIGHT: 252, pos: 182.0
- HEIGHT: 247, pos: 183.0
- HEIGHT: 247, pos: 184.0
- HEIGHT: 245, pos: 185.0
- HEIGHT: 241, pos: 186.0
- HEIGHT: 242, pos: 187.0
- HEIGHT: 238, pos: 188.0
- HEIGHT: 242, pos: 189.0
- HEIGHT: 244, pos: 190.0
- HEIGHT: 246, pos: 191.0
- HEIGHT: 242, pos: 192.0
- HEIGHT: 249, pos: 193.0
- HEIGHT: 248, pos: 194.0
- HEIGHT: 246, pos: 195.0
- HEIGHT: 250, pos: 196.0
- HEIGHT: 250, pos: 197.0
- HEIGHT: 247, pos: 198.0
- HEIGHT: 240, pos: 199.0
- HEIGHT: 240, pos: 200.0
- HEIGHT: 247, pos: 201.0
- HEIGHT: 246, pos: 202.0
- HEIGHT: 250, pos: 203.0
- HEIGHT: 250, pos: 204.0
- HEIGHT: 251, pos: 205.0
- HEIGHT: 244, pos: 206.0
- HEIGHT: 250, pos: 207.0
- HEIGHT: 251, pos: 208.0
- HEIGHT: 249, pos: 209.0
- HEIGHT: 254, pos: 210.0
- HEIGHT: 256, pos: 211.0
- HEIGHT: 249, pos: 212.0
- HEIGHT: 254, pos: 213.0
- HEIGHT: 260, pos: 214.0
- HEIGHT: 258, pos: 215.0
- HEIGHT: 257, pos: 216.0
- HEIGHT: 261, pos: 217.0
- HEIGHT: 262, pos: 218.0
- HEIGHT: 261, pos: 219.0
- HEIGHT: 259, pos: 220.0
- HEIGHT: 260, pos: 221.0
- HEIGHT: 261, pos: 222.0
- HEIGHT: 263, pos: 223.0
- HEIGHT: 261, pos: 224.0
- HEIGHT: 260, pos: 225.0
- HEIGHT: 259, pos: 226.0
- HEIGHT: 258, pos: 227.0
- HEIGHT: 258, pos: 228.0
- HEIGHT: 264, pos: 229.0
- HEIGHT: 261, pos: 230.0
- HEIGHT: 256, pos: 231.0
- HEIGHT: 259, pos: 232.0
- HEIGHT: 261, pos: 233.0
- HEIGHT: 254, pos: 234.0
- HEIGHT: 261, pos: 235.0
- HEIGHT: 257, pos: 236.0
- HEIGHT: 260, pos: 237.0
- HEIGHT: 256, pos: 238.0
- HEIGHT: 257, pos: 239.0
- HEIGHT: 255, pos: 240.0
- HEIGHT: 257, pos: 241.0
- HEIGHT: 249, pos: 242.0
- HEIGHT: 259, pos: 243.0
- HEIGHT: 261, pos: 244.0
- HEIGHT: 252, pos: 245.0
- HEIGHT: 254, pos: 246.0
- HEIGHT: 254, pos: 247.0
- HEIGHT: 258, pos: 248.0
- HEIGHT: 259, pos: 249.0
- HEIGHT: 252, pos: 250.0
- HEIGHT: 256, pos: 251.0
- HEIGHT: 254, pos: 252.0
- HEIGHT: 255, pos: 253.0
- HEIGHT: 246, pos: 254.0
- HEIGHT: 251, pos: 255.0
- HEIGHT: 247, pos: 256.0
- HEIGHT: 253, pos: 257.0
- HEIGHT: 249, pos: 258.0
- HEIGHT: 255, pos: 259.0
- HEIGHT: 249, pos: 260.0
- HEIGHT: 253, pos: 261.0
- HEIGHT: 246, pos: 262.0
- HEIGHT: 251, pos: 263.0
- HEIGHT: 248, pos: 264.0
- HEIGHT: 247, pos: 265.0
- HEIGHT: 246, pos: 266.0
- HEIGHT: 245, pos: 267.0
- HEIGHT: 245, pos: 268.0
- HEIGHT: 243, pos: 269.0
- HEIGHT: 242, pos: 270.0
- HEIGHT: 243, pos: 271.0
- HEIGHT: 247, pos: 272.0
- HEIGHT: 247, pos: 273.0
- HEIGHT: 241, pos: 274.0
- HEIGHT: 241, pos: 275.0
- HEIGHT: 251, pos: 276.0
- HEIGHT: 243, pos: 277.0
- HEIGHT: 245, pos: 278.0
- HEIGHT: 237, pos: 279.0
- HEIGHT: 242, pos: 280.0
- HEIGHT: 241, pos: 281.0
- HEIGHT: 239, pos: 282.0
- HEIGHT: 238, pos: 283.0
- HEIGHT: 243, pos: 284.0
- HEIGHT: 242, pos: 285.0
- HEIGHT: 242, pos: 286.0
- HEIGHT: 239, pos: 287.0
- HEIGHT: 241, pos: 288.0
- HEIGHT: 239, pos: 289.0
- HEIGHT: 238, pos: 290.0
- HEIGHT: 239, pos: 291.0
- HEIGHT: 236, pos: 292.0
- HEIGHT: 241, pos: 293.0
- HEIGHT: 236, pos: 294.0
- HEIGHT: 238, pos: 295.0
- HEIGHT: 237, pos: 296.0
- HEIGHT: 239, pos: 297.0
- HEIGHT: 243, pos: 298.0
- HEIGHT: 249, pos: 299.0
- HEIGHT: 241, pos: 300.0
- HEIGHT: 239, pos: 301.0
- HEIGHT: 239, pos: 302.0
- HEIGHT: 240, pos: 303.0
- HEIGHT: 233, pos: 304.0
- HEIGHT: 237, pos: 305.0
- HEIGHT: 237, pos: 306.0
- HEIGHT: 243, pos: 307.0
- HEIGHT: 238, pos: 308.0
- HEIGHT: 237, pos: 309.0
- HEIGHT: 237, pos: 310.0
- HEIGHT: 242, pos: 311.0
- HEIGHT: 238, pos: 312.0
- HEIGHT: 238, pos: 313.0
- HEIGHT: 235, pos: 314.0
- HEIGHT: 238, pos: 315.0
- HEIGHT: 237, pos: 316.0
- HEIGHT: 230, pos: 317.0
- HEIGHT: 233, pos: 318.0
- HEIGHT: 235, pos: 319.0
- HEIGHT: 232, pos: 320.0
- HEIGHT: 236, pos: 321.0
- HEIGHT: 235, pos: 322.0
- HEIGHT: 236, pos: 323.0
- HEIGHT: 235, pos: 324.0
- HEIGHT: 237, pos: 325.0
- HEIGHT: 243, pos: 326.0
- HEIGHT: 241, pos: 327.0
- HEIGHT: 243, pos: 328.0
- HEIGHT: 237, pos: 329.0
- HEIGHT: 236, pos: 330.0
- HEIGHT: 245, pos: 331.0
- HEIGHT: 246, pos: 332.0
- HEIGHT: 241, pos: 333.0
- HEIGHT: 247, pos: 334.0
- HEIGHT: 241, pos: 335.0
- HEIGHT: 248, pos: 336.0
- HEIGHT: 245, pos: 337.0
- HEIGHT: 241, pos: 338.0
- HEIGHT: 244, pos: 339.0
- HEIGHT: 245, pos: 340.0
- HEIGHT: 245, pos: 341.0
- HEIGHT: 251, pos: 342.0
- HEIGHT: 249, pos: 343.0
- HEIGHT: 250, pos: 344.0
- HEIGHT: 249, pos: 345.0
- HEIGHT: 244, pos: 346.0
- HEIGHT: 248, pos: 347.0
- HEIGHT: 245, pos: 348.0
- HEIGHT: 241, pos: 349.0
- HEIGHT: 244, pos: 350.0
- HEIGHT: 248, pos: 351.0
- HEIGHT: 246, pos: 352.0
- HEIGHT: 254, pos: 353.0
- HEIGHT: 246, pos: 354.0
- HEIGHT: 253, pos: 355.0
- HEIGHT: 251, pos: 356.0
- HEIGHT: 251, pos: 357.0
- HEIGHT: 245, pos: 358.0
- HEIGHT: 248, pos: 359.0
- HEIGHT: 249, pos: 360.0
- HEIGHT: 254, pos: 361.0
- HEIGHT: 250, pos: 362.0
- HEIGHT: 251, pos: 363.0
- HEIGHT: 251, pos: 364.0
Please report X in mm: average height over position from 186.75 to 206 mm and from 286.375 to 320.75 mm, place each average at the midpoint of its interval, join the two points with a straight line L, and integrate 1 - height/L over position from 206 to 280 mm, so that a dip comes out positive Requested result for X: -3.30 mm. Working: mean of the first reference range 246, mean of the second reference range 238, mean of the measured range 253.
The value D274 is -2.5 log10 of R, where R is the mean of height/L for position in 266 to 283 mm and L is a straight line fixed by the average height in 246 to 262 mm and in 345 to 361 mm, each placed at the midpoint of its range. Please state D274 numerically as 0.04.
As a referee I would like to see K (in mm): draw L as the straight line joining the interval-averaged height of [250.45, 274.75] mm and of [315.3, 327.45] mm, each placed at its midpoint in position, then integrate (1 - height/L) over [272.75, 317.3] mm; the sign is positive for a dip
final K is 0.31 mm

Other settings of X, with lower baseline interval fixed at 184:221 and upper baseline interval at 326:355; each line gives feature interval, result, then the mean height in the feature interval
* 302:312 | 0.3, 238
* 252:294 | 0.5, 245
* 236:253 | -0.5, 256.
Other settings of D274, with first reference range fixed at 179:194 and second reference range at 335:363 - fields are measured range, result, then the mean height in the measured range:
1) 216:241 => -0.06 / 259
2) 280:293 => 0.03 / 240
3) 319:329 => 0.04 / 237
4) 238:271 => -0.02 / 251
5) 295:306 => 0.03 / 240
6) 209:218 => -0.05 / 256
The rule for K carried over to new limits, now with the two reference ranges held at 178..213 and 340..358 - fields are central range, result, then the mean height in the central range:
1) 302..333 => 1.2 mm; 238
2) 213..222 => -0.5 mm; 260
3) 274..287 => 0.3 mm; 242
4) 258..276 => 0.0 mm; 247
